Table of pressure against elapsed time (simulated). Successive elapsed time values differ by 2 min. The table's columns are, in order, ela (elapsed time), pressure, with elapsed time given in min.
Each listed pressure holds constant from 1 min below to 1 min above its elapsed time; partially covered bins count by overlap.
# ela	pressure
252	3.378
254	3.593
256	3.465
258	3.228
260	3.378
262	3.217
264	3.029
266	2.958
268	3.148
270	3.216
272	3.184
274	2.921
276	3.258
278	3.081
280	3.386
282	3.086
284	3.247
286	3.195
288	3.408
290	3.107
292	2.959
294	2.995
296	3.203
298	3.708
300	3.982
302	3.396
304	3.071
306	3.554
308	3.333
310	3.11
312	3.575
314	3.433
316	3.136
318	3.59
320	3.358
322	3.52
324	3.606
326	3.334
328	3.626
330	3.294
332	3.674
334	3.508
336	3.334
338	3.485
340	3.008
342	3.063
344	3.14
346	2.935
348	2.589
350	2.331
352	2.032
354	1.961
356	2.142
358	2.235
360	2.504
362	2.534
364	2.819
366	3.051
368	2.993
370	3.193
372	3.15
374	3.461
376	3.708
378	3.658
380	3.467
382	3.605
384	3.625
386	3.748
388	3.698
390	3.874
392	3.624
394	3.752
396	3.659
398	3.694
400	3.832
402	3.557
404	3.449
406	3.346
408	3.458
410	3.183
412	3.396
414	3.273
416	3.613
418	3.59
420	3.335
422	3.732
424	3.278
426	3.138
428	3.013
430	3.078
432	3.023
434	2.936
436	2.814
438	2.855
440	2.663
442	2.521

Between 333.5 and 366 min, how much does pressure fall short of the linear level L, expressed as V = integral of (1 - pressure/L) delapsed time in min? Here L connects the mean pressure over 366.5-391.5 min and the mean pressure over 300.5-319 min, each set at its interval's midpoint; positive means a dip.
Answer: 6.8 min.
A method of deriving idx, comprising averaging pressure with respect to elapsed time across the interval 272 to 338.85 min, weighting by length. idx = 3.34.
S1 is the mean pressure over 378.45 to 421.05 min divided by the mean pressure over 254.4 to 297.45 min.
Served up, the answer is 1.1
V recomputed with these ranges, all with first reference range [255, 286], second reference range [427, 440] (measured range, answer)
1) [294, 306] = -1.1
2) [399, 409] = -1.9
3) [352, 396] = -2.1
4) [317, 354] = -0.8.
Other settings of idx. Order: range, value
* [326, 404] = 3.2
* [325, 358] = 2.94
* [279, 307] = 3.31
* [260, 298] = 3.17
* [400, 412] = 3.43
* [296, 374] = 3.12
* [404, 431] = 3.34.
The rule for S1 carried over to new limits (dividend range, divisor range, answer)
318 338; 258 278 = 1.11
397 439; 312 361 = 1.09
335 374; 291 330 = 0.82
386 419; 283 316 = 1.07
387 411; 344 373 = 1.37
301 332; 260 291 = 1.07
